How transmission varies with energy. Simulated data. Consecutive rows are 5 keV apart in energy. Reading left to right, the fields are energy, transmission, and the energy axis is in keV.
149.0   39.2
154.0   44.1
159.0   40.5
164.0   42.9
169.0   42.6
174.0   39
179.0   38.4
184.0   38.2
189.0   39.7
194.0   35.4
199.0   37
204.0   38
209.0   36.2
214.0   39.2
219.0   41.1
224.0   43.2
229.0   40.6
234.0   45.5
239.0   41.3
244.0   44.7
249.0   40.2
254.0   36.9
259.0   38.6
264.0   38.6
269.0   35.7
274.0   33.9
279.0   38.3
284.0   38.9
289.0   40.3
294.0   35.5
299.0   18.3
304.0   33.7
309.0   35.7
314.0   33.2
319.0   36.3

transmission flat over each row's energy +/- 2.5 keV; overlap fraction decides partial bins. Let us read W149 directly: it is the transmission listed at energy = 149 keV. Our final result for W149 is 39.2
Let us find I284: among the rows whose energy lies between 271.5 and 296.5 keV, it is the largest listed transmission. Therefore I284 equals 40.3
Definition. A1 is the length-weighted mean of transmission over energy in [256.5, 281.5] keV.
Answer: 37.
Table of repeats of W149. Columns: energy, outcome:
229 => 40.6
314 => 33.2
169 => 42.6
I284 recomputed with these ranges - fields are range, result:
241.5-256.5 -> 44.7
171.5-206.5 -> 39.7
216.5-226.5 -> 43.2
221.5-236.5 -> 45.5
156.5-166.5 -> 42.9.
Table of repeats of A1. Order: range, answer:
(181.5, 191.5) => 39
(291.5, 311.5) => 30.8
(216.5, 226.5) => 42.1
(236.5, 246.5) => 43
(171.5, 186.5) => 38.5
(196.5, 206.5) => 37.5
